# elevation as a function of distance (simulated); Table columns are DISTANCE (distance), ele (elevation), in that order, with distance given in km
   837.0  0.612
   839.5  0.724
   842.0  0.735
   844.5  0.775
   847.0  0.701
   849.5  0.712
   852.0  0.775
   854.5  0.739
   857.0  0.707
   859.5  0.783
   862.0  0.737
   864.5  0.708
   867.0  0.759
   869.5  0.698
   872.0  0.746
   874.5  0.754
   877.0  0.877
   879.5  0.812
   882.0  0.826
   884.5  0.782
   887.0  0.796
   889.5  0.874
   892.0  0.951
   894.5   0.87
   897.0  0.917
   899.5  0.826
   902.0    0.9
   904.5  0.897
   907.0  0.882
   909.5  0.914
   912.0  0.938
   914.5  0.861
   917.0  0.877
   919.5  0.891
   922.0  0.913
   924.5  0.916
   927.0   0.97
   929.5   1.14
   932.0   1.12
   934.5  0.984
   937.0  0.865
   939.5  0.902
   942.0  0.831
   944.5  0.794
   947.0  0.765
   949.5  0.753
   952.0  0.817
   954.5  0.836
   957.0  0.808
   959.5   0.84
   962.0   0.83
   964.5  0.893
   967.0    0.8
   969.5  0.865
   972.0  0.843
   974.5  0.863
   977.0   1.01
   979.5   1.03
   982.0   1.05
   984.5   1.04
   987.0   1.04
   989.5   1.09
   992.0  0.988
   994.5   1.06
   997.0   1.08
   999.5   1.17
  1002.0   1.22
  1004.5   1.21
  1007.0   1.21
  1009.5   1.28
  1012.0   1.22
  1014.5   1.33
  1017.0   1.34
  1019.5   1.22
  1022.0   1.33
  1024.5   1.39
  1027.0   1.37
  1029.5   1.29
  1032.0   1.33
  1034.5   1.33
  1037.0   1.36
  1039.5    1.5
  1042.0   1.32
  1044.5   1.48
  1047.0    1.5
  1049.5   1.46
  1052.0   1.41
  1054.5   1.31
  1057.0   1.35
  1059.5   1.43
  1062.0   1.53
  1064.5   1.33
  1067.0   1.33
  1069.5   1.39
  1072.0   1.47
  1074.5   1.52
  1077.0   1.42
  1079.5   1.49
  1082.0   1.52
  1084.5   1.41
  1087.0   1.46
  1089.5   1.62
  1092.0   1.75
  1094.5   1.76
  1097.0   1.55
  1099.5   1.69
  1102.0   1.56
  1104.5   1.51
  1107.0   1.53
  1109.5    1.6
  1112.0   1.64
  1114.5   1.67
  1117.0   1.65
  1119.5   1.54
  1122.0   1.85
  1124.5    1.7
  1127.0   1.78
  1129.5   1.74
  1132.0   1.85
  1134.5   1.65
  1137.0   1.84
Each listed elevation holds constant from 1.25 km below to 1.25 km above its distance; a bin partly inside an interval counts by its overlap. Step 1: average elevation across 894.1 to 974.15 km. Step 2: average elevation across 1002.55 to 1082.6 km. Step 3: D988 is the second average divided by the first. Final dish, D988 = 1.6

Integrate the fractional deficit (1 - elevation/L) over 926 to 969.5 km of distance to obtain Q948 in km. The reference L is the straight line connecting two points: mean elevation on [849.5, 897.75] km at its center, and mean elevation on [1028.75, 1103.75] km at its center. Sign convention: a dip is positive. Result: 6.9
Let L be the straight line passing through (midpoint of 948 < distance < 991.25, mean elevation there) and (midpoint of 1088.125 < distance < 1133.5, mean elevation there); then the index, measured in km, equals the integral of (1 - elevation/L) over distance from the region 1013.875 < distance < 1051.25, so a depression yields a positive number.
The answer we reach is -3.8 km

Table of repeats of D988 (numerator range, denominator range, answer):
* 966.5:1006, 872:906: 1.21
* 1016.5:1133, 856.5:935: 1.74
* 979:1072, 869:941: 1.45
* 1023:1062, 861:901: 1.72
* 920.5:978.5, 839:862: 1.20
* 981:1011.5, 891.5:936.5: 1.21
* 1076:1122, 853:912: 1.94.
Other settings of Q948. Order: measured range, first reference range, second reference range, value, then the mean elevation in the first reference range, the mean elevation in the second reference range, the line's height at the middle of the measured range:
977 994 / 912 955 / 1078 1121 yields 1.15 km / 0.898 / 1.59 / 1.11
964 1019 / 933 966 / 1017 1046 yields 1.57 km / 0.842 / 1.36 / 1.11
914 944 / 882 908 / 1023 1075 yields 1.41 km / 0.867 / 1.4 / 0.984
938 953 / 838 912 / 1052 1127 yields 3.33 km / 0.801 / 1.54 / 1.04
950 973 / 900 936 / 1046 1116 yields 5.42 km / 0.94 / 1.51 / 1.09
